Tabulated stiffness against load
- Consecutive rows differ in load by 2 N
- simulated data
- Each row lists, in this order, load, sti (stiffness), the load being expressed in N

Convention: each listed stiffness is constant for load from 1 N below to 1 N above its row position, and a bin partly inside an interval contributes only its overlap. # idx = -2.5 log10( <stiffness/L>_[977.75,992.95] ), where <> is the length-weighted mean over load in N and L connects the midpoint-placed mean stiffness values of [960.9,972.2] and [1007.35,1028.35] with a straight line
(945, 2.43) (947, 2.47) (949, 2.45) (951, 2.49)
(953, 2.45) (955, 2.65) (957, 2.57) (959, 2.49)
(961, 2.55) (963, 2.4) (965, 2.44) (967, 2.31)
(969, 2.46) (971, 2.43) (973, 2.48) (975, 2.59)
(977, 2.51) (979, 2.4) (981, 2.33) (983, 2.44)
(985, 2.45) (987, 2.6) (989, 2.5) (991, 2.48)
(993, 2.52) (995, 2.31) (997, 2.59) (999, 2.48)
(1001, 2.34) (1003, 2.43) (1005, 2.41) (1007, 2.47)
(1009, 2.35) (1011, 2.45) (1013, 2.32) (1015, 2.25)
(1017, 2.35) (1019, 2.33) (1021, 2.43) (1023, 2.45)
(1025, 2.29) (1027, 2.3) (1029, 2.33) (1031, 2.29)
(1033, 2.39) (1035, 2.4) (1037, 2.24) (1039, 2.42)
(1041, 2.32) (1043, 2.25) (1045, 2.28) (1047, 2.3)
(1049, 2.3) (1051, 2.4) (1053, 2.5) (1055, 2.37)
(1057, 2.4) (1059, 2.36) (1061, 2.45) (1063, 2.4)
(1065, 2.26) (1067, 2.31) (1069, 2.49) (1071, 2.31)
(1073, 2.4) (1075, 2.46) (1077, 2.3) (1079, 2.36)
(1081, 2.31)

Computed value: -0.03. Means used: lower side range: 2.42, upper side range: 2.36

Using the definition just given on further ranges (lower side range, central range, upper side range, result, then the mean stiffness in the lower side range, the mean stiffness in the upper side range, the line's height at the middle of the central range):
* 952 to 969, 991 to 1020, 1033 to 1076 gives 0.01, 2.48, 2.36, 2.42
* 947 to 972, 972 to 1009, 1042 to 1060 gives -0.01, 2.47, 2.35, 2.43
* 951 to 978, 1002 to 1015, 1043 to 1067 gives 0.01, 2.49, 2.36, 2.42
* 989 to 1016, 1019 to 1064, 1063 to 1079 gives 0.01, 2.42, 2.36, 2.39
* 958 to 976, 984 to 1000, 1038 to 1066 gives -0.03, 2.46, 2.36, 2.43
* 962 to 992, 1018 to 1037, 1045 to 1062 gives 0.02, 2.45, 2.38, 2.4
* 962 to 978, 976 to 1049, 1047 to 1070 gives 0.01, 2.45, 2.38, 2.42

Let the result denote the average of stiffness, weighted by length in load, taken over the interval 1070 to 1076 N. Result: 2.39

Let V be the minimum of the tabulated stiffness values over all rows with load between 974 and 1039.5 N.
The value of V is 2.24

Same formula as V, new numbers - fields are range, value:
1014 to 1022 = 2.25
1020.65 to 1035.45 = 2.29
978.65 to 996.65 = 2.31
